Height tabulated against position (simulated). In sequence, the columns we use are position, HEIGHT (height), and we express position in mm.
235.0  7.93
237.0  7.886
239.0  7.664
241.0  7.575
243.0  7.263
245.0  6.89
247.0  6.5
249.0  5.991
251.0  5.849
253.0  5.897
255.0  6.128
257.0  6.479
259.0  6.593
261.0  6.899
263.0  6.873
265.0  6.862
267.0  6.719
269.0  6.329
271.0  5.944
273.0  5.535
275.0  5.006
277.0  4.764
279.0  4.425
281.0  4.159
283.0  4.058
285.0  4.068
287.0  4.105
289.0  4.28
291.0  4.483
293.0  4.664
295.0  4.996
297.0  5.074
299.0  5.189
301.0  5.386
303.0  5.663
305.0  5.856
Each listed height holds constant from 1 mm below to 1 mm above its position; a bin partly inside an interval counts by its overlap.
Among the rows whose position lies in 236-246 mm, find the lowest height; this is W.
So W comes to 6.89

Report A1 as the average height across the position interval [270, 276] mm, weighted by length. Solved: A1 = 5.5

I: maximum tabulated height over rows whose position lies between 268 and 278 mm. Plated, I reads 6.329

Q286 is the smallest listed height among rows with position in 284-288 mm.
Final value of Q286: 4.068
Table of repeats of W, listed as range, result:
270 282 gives 4.159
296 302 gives 5.074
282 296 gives 4.058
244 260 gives 5.849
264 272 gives 5.944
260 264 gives 6.873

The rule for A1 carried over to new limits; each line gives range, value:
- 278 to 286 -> 4.18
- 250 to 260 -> 6.19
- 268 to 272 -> 6.14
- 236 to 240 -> 7.78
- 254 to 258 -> 6.3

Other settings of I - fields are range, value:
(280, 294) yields 4.664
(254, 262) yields 6.899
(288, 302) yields 5.386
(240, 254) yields 7.575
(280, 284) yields 4.159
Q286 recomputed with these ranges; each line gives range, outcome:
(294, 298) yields 4.996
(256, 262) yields 6.479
